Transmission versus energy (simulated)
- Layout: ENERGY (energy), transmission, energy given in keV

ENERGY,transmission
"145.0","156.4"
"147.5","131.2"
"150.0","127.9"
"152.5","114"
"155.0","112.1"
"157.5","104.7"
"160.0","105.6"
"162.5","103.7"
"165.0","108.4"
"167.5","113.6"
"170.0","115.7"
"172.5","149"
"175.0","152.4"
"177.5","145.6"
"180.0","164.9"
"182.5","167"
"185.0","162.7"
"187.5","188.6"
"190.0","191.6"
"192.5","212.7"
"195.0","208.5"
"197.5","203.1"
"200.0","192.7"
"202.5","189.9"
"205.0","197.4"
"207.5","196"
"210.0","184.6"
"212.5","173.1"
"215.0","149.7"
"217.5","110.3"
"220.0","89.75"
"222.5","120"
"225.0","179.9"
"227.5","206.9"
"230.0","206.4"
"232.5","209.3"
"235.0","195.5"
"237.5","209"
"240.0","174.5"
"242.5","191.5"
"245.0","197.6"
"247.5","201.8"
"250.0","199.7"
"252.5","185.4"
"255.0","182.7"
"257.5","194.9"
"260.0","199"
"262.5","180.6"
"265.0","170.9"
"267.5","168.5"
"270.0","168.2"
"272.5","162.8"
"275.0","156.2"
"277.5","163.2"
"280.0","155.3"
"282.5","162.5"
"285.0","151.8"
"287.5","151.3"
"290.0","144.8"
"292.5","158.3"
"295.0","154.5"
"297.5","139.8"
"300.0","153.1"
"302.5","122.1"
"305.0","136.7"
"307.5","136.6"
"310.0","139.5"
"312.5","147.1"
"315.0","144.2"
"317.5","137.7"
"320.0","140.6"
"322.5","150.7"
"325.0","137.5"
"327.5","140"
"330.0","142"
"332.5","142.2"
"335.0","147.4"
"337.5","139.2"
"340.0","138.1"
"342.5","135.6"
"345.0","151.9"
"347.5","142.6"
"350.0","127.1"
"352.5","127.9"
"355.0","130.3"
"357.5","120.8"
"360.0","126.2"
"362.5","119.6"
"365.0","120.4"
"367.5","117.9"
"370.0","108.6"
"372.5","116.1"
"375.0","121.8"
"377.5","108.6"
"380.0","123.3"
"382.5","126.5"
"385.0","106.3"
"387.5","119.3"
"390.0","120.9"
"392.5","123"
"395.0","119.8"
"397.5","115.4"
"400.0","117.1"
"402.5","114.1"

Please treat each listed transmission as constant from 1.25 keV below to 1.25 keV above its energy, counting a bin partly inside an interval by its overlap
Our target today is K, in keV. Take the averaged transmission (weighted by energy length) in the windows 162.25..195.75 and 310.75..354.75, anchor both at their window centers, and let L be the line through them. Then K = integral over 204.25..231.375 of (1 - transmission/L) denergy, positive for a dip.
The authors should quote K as -2.1 keV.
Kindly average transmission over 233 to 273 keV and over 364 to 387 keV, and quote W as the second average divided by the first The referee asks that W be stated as 0.62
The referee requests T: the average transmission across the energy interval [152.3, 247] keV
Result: 164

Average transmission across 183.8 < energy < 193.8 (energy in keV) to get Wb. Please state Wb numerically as 189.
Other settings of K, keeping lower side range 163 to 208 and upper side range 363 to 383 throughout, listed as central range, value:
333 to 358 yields -2.3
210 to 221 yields 1.6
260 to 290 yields -4.0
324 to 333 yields -0.7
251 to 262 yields -3.0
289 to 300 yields -0.9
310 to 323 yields -1.0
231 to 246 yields -4.1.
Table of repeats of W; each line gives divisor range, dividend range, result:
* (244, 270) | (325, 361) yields 0.73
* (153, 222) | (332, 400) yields 0.81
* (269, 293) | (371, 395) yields 0.75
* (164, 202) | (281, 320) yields 0.88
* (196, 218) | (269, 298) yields 0.87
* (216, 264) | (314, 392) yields 0.72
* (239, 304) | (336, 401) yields 0.74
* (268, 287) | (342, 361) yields 0.83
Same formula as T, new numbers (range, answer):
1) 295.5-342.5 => 141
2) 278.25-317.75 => 146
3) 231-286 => 181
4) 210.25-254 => 177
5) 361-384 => 118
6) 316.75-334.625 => 142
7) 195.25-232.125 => 173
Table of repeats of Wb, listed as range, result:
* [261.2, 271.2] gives 172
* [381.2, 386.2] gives 117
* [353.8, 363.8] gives 124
